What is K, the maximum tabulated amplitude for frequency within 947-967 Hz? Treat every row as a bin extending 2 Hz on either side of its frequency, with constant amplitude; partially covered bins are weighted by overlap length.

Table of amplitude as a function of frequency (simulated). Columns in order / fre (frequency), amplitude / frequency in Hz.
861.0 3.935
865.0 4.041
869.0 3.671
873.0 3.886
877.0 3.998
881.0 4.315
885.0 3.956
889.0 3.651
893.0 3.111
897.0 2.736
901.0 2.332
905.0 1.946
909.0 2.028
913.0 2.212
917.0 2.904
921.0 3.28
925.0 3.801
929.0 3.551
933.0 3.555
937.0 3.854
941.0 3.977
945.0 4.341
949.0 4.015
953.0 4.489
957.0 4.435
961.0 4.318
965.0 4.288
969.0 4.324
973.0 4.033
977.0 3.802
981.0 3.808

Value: 4.489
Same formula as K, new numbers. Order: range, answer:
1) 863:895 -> 4.315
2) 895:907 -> 2.736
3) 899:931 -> 3.801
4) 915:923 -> 3.28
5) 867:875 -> 3.886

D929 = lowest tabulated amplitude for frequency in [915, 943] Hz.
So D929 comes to 2.904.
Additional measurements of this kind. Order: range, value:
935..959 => 3.854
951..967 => 4.288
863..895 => 3.111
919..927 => 3.28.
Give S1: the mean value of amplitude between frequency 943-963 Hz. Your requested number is 4.32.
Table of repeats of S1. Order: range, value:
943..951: 4.18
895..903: 2.53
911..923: 2.8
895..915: 2.25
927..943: 3.73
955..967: 4.35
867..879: 3.85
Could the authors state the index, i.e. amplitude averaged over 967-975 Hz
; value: 4.18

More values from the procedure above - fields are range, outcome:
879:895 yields 3.76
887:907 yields 2.76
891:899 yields 2.92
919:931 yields 3.54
